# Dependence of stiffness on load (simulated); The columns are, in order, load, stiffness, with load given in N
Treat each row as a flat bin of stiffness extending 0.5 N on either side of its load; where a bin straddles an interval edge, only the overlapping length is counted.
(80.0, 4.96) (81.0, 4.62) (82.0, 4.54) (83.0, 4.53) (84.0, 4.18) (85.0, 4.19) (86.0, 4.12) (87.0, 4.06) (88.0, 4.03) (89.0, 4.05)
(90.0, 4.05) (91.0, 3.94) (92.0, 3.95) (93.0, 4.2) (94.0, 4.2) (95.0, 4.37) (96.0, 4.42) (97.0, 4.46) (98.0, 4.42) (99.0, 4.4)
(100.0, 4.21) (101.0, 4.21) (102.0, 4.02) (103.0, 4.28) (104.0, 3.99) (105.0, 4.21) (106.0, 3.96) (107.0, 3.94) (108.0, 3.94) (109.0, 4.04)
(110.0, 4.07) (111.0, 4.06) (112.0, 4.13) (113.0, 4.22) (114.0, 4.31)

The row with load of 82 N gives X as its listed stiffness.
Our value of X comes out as 4.54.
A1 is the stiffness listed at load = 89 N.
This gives 4.05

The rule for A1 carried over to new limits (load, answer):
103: 4.28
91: 3.94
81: 4.62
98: 4.42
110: 4.07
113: 4.22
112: 4.13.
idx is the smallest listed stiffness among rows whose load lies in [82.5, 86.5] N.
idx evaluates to 4.12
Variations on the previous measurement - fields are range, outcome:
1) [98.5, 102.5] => 4.02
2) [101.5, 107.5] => 3.94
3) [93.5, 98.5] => 4.2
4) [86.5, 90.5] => 4.03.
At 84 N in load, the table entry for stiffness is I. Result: 4.18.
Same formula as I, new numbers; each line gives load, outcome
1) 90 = 4.05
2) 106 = 3.96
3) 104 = 3.99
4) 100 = 4.21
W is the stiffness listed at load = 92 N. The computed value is 3.95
